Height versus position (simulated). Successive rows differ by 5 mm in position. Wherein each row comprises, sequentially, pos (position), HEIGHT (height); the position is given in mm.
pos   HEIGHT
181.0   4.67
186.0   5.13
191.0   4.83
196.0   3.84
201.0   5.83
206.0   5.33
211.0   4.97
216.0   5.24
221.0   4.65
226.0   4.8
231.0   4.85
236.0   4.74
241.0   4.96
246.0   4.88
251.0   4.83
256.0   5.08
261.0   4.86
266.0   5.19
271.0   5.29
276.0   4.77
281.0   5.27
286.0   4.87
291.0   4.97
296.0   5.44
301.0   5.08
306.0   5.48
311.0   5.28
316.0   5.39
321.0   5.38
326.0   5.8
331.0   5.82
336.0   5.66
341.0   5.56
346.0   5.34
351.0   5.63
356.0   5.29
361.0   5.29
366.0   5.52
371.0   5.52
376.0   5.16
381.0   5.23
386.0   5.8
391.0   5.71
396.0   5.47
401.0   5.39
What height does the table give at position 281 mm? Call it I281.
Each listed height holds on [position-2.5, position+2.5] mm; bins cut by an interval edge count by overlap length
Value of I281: 5.27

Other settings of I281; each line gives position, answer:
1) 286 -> 4.87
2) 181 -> 4.67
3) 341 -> 5.56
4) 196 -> 3.84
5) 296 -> 5.44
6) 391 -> 5.71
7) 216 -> 5.24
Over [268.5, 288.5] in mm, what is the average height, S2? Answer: 5.05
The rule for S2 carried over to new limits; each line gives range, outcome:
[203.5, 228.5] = 5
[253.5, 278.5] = 5.04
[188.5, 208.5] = 4.96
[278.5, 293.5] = 5.04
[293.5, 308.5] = 5.33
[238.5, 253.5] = 4.89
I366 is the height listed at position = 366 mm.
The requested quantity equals 5.52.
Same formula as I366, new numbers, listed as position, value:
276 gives 4.77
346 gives 5.34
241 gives 4.96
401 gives 5.39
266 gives 5.19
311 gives 5.28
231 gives 4.85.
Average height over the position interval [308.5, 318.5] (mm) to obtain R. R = 5.33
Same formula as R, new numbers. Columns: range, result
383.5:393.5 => 5.75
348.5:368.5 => 5.43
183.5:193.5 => 4.98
